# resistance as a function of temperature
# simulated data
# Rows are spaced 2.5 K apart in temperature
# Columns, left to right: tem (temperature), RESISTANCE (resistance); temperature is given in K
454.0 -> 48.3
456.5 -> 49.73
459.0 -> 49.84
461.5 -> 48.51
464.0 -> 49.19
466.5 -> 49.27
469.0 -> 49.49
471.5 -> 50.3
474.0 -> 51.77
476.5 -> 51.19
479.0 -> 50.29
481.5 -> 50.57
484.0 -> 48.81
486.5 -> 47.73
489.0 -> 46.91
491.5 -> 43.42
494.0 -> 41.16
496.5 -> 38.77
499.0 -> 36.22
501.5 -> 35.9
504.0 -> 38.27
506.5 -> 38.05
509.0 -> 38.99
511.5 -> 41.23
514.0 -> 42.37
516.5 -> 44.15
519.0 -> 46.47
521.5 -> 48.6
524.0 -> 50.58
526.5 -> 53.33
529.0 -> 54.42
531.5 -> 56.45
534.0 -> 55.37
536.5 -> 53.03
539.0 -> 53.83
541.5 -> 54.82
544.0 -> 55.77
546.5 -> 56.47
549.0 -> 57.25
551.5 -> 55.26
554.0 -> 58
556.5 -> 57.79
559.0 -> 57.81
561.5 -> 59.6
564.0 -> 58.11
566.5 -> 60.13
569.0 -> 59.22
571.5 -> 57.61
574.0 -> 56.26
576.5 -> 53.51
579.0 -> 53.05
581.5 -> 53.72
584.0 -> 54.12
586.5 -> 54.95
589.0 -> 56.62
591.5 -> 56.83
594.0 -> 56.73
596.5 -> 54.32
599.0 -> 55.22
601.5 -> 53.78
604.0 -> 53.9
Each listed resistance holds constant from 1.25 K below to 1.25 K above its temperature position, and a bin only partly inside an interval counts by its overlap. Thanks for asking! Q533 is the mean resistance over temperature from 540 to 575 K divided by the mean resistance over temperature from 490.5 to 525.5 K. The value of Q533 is 1.37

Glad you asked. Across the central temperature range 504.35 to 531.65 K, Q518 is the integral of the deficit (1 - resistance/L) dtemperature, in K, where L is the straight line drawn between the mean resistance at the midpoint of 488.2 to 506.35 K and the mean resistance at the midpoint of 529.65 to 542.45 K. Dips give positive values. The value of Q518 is 1.0 K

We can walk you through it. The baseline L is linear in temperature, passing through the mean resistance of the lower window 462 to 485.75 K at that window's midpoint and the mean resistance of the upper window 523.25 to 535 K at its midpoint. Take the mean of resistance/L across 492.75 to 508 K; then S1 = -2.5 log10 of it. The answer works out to 0.34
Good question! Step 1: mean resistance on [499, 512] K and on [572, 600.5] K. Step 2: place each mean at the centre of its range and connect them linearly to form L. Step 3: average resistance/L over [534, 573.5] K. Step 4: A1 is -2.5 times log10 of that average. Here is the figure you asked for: -0.18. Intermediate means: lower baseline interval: 38.1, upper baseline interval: 55.1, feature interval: 56.9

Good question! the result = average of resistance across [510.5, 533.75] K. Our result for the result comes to 49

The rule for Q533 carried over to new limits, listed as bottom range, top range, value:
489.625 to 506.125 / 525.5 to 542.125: 1.39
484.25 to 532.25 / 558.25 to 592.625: 1.27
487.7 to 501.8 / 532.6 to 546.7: 1.35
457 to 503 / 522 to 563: 1.19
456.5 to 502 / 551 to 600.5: 1.20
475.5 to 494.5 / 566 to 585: 1.17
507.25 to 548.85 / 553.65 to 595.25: 1.12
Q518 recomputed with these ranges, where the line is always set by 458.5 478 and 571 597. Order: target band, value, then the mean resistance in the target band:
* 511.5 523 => 1.6 K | 45.1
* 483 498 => 2.0 K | 44.3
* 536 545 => -0.2 K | 54.4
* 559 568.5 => -0.8 K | 59.1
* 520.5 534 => -0.1 K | 53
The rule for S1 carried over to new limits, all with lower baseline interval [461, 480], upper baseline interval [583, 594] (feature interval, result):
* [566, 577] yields -0.05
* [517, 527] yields 0.08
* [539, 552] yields -0.04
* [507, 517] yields 0.25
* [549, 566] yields -0.07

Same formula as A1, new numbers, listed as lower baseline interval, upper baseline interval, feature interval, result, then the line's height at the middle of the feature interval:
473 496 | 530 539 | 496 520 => 0.26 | 51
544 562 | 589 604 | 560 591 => 0.00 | 56.3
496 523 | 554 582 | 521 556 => -0.12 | 49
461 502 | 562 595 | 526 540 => -0.06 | 51.7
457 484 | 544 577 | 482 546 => 0.15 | 53.6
